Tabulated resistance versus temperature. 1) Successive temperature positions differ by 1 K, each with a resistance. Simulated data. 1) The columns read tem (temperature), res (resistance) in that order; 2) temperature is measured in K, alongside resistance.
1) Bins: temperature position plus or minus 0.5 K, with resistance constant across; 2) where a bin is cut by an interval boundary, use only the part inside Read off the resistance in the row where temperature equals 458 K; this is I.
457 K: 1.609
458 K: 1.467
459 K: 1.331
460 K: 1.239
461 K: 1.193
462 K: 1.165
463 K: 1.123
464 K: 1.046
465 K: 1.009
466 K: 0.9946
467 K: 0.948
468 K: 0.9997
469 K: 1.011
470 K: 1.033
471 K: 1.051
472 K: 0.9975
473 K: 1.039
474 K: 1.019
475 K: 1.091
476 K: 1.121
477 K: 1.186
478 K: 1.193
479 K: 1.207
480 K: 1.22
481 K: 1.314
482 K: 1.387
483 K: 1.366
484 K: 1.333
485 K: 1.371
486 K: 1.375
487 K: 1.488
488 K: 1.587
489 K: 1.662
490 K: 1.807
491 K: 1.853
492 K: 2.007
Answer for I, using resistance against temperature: 1.467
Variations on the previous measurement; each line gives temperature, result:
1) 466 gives 0.9946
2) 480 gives 1.22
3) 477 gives 1.186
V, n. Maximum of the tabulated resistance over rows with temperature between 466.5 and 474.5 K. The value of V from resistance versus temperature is 1.051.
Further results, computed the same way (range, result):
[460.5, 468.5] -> 1.193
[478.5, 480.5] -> 1.22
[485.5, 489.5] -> 1.662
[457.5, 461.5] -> 1.467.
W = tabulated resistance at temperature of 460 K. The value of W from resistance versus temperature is 1.239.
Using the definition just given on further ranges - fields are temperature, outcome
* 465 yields 1.009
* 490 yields 1.807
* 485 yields 1.371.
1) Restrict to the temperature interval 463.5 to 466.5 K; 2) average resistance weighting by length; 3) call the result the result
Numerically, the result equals 1.02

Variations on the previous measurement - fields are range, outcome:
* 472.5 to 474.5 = 1.03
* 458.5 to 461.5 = 1.25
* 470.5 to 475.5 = 1.04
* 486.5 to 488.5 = 1.54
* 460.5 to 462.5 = 1.18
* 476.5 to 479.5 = 1.2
